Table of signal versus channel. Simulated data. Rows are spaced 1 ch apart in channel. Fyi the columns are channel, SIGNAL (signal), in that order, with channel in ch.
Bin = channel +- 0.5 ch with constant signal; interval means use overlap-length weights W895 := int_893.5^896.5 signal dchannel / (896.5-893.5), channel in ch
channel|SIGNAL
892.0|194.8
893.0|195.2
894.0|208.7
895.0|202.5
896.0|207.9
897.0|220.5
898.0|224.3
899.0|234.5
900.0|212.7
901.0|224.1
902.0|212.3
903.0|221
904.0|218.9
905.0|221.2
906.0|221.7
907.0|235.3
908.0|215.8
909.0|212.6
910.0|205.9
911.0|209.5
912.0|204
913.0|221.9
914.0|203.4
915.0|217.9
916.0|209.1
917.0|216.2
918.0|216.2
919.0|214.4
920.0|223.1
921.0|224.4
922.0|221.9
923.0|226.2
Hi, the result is 206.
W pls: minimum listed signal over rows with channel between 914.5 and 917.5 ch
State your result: 209.1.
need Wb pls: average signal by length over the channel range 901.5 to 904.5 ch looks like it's 217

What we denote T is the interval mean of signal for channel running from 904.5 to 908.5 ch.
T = 224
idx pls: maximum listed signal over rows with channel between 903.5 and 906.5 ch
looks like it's 221.7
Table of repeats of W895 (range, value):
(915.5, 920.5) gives 216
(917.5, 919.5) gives 215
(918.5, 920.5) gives 219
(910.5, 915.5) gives 211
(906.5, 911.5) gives 216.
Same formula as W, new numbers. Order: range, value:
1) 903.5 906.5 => 218.9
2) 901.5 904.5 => 212.3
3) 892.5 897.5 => 195.2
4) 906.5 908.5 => 215.8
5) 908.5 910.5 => 205.9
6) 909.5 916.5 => 203.4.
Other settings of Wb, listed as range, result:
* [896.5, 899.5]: 226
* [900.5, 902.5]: 218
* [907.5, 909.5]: 214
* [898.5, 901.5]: 224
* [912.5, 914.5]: 213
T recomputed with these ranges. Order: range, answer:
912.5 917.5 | 214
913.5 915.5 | 211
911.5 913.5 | 213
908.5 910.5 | 209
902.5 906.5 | 221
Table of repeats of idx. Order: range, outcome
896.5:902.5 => 234.5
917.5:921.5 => 224.4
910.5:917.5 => 221.9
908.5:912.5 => 212.6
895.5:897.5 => 220.5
